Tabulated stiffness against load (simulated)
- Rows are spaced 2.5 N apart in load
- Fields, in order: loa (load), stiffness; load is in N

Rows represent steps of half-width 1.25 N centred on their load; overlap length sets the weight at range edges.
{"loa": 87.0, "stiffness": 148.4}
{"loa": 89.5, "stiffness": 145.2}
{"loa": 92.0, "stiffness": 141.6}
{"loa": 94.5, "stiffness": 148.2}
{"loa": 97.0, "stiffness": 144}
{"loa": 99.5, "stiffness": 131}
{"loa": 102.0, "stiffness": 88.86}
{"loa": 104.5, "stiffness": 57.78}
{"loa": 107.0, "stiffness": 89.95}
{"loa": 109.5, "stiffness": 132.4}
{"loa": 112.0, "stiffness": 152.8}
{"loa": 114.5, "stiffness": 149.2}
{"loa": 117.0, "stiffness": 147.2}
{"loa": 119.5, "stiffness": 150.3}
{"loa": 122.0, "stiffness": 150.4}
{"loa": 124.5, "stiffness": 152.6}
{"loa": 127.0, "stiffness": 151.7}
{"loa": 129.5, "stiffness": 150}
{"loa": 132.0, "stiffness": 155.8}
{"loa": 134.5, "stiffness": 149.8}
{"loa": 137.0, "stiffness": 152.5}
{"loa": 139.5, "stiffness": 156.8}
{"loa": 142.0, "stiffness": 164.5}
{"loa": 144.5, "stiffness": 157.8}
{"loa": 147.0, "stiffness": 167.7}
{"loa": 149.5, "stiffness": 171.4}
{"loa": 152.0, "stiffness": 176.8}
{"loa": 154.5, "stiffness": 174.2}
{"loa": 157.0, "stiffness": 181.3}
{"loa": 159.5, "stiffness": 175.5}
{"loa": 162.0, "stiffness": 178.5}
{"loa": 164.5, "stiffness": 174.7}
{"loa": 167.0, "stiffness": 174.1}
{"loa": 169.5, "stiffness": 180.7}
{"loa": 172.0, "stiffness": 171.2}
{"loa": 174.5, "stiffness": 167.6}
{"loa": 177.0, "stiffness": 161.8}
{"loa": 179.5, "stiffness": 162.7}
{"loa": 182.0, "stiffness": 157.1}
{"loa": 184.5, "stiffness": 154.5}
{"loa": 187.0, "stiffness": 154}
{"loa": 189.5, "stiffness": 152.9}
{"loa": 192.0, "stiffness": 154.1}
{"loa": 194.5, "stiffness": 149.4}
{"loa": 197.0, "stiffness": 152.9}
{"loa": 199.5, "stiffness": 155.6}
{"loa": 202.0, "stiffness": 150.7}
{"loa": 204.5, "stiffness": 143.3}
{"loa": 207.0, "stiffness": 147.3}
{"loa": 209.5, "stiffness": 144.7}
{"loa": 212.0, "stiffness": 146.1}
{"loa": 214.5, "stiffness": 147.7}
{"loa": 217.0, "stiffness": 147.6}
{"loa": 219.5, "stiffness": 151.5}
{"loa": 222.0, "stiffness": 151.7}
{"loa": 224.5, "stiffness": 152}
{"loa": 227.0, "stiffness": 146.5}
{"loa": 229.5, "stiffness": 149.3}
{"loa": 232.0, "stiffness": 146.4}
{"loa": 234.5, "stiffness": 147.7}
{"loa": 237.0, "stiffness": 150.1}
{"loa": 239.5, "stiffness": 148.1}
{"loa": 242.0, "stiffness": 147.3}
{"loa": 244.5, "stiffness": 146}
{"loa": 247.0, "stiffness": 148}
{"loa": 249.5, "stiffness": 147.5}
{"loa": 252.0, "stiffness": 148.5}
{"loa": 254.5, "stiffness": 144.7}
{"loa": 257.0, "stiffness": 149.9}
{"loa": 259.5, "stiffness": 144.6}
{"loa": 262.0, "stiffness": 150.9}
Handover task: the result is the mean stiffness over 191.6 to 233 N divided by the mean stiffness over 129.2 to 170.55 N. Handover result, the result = 0.9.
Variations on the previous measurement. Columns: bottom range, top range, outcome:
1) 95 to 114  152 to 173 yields 1.51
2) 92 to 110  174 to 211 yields 1.34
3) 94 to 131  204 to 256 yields 1.11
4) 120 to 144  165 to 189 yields 1.07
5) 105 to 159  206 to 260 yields 0.97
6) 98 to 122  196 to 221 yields 1.20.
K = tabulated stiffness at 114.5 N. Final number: 149.2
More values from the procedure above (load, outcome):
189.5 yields 152.9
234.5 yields 147.7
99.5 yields 131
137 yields 152.5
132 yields 155.8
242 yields 147.3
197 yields 152.9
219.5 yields 151.5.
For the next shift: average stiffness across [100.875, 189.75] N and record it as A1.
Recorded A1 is 154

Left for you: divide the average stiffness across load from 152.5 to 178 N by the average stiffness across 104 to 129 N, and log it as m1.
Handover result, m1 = 1.28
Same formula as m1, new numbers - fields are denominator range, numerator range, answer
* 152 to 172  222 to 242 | 0.84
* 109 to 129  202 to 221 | 0.99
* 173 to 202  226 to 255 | 0.94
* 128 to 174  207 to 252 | 0.89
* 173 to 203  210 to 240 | 0.95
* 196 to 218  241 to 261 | 0.99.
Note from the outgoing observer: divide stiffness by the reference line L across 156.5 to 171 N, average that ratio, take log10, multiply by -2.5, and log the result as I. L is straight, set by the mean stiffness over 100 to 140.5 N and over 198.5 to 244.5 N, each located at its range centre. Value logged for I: -0.24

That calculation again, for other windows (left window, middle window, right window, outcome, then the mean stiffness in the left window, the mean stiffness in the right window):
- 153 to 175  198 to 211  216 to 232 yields 0.07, 176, 150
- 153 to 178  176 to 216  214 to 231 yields 0.06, 174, 150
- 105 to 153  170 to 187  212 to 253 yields -0.09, 150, 148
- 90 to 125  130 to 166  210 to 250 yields -0.21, 131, 148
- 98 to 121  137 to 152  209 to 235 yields -0.24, 123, 148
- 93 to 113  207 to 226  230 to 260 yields -0.05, 118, 148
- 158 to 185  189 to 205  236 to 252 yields 0.07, 169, 148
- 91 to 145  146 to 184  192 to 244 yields -0.19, 140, 149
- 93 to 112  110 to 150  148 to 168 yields -0.07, 116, 176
